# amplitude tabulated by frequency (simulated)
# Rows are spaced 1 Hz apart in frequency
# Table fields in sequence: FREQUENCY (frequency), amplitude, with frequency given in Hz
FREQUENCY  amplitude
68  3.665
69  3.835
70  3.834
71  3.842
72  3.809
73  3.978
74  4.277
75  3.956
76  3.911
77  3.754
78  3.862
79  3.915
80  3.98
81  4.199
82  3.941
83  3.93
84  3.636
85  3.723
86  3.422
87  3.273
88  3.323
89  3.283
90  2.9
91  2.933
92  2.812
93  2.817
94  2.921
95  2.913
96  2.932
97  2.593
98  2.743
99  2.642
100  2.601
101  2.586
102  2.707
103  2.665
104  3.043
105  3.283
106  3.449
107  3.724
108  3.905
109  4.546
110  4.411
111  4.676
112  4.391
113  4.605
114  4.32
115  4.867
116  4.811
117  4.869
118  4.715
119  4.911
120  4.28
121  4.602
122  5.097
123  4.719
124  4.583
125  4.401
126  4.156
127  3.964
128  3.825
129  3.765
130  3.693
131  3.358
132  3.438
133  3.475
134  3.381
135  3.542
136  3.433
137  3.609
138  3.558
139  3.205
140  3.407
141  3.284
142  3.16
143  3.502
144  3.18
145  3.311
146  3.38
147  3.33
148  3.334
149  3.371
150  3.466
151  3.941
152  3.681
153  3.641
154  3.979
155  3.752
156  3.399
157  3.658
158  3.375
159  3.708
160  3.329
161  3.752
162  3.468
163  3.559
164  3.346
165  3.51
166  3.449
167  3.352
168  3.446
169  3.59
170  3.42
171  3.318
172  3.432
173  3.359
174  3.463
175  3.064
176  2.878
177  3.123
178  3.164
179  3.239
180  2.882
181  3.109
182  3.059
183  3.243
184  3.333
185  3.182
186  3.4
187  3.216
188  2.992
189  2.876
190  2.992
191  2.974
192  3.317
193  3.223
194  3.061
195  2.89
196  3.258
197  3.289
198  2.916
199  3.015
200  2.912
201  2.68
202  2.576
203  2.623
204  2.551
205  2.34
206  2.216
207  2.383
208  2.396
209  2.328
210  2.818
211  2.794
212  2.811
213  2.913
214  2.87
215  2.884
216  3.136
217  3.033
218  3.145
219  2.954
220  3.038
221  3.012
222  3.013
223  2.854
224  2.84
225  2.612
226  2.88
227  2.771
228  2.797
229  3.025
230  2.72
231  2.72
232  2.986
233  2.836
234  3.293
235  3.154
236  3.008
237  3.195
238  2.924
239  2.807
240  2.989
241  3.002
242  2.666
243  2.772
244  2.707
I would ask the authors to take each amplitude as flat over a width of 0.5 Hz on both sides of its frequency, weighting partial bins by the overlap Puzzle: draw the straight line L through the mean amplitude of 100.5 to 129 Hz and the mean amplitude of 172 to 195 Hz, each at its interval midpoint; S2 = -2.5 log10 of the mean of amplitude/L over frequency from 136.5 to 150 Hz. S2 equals 0.11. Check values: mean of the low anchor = 4.14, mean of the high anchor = 3.14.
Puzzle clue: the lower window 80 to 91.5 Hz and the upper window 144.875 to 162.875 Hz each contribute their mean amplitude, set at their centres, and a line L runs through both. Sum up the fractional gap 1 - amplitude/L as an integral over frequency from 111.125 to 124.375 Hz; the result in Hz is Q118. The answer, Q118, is -4.3 Hz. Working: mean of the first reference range 3.53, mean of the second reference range 3.55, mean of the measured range 4.68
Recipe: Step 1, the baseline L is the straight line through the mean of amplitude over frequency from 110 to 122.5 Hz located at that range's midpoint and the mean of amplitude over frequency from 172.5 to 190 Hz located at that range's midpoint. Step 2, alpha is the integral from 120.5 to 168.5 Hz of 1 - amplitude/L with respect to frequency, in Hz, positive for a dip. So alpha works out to 4.3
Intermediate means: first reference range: 4.67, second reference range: 3.15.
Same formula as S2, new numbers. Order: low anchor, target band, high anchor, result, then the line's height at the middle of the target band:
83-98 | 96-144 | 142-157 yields -0.14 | 3.32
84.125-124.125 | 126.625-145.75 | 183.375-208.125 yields -0.02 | 3.41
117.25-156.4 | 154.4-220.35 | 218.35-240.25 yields 0.07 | 3.31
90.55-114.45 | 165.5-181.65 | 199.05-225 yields -0.10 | 2.97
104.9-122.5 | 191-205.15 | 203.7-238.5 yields 0.09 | 3.18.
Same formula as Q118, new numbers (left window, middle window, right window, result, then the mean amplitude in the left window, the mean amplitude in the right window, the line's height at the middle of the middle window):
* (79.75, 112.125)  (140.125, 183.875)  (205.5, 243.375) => -4.24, 3.34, 2.86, 3.09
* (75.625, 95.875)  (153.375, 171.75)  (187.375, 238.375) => -2.44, 3.46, 2.88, 3.11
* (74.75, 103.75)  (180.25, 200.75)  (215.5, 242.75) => -0.51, 3.26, 2.94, 3.03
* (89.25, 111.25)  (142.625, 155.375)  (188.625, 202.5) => -1.87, 3.16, 3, 3.08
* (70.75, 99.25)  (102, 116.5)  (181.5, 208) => -2.88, 3.46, 2.93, 3.34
